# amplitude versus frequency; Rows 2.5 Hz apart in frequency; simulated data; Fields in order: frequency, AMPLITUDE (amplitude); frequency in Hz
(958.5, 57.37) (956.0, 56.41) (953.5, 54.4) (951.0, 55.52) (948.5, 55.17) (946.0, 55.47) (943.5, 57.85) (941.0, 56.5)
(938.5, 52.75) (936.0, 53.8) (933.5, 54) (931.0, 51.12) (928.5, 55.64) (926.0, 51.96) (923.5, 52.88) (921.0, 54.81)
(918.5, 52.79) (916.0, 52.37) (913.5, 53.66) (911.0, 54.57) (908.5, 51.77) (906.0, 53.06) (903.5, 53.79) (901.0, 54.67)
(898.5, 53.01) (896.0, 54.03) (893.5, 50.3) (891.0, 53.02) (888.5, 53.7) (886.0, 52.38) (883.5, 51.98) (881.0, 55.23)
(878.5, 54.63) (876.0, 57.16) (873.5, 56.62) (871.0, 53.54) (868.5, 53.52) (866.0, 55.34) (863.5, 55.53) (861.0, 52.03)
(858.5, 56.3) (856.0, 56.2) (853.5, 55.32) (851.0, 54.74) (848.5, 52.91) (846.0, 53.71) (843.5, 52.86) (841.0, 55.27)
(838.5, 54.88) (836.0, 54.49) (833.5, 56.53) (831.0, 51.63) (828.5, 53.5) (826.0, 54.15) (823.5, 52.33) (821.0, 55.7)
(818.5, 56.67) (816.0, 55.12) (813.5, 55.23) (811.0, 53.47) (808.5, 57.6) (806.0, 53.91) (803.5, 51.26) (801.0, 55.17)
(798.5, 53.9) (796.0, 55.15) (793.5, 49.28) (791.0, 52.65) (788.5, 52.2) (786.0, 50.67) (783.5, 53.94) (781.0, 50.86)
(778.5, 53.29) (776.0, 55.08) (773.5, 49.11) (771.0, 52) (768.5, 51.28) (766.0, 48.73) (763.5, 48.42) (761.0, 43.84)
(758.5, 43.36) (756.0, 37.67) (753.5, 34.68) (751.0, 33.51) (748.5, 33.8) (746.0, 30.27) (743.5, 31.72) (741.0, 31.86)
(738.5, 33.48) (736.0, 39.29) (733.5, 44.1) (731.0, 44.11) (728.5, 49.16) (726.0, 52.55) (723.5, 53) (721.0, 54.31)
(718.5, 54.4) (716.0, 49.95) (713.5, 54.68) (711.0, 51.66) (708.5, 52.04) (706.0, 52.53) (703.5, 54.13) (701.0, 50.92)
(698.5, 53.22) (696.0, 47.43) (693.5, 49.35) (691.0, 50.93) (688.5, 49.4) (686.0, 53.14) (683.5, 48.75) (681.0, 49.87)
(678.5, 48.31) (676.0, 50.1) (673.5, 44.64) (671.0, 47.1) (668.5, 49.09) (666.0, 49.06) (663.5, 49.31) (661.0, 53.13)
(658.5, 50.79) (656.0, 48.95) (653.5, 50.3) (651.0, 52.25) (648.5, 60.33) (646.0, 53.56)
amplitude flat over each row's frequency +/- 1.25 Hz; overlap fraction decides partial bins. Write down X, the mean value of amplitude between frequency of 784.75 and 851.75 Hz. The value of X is 53.9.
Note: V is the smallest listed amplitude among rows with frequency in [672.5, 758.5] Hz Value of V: 30.27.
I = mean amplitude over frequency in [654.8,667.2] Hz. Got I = 50.3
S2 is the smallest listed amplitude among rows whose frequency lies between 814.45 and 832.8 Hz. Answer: 51.63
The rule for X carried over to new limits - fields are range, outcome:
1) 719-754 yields 40.8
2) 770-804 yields 52.5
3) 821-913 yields 54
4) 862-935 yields 53.7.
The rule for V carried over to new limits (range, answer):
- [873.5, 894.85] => 50.3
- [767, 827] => 49.11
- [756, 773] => 37.67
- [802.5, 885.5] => 51.26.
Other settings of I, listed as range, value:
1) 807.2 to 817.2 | 55.3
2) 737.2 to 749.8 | 32.3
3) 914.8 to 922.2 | 53.3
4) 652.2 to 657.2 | 49.7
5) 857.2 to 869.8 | 54.5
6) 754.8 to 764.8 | 43.4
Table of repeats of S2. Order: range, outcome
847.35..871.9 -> 52.03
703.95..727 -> 49.95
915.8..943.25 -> 51.12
